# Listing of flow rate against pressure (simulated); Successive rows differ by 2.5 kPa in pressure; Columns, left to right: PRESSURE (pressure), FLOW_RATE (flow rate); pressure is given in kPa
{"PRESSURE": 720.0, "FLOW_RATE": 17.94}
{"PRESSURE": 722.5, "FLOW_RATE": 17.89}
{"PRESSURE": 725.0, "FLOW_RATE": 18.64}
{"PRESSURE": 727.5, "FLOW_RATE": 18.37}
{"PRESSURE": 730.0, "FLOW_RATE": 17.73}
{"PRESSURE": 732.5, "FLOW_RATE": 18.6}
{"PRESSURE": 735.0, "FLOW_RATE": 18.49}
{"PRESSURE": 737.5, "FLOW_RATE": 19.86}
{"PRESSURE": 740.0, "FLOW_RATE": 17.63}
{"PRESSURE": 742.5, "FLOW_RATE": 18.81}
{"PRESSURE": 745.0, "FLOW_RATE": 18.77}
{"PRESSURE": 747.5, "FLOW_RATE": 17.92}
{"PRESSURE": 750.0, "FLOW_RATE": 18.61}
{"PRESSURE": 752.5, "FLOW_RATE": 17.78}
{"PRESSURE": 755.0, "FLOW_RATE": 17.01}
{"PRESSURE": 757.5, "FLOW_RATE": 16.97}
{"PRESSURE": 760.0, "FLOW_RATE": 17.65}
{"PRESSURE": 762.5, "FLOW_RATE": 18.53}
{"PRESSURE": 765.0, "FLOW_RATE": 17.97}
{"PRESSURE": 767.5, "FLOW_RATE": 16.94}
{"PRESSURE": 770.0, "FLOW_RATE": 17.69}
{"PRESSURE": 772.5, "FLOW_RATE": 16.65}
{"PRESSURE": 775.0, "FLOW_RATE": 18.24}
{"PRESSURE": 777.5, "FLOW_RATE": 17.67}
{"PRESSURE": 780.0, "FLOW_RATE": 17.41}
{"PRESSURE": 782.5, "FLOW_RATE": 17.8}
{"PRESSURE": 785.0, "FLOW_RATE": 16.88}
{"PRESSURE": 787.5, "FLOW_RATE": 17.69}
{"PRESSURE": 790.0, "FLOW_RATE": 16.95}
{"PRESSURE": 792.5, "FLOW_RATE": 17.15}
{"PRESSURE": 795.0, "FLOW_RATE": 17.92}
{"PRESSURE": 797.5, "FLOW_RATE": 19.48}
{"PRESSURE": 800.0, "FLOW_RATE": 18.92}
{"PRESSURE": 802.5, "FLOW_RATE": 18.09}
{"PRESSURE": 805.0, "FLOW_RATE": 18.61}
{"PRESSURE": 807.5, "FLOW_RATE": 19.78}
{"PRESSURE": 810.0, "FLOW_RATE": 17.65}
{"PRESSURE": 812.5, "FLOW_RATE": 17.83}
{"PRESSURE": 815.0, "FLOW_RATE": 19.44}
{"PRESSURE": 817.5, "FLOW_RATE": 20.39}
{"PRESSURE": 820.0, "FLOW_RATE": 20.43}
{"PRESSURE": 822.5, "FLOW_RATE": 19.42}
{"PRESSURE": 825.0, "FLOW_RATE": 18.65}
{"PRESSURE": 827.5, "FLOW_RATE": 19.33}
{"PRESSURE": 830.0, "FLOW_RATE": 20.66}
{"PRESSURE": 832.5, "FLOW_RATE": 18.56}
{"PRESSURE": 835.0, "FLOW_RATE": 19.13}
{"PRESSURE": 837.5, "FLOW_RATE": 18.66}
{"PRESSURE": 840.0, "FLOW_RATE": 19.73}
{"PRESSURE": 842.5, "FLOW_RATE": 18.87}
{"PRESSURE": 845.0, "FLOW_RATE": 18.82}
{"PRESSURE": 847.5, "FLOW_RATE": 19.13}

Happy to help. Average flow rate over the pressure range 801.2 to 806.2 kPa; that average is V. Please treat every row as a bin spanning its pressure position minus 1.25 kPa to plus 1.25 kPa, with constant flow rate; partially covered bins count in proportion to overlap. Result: 18.4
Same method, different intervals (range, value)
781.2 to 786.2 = 17.3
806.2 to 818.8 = 19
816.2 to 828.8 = 19.6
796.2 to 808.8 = 19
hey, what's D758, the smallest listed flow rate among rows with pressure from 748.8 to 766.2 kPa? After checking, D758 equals 16.97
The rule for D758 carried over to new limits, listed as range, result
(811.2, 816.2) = 17.83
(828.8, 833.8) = 18.56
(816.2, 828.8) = 18.65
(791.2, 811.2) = 17.15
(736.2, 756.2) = 17.01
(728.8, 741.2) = 17.63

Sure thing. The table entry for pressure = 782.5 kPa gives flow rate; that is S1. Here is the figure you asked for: 17.8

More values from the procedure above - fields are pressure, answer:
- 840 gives 19.73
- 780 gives 17.41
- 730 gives 17.73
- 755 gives 17.01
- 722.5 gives 17.89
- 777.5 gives 17.67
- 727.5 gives 18.37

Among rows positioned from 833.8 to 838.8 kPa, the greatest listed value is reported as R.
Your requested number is 19.13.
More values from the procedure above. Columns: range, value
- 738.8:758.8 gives 18.81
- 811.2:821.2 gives 20.43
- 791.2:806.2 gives 19.48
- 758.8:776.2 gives 18.53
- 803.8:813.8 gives 19.78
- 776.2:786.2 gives 17.8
